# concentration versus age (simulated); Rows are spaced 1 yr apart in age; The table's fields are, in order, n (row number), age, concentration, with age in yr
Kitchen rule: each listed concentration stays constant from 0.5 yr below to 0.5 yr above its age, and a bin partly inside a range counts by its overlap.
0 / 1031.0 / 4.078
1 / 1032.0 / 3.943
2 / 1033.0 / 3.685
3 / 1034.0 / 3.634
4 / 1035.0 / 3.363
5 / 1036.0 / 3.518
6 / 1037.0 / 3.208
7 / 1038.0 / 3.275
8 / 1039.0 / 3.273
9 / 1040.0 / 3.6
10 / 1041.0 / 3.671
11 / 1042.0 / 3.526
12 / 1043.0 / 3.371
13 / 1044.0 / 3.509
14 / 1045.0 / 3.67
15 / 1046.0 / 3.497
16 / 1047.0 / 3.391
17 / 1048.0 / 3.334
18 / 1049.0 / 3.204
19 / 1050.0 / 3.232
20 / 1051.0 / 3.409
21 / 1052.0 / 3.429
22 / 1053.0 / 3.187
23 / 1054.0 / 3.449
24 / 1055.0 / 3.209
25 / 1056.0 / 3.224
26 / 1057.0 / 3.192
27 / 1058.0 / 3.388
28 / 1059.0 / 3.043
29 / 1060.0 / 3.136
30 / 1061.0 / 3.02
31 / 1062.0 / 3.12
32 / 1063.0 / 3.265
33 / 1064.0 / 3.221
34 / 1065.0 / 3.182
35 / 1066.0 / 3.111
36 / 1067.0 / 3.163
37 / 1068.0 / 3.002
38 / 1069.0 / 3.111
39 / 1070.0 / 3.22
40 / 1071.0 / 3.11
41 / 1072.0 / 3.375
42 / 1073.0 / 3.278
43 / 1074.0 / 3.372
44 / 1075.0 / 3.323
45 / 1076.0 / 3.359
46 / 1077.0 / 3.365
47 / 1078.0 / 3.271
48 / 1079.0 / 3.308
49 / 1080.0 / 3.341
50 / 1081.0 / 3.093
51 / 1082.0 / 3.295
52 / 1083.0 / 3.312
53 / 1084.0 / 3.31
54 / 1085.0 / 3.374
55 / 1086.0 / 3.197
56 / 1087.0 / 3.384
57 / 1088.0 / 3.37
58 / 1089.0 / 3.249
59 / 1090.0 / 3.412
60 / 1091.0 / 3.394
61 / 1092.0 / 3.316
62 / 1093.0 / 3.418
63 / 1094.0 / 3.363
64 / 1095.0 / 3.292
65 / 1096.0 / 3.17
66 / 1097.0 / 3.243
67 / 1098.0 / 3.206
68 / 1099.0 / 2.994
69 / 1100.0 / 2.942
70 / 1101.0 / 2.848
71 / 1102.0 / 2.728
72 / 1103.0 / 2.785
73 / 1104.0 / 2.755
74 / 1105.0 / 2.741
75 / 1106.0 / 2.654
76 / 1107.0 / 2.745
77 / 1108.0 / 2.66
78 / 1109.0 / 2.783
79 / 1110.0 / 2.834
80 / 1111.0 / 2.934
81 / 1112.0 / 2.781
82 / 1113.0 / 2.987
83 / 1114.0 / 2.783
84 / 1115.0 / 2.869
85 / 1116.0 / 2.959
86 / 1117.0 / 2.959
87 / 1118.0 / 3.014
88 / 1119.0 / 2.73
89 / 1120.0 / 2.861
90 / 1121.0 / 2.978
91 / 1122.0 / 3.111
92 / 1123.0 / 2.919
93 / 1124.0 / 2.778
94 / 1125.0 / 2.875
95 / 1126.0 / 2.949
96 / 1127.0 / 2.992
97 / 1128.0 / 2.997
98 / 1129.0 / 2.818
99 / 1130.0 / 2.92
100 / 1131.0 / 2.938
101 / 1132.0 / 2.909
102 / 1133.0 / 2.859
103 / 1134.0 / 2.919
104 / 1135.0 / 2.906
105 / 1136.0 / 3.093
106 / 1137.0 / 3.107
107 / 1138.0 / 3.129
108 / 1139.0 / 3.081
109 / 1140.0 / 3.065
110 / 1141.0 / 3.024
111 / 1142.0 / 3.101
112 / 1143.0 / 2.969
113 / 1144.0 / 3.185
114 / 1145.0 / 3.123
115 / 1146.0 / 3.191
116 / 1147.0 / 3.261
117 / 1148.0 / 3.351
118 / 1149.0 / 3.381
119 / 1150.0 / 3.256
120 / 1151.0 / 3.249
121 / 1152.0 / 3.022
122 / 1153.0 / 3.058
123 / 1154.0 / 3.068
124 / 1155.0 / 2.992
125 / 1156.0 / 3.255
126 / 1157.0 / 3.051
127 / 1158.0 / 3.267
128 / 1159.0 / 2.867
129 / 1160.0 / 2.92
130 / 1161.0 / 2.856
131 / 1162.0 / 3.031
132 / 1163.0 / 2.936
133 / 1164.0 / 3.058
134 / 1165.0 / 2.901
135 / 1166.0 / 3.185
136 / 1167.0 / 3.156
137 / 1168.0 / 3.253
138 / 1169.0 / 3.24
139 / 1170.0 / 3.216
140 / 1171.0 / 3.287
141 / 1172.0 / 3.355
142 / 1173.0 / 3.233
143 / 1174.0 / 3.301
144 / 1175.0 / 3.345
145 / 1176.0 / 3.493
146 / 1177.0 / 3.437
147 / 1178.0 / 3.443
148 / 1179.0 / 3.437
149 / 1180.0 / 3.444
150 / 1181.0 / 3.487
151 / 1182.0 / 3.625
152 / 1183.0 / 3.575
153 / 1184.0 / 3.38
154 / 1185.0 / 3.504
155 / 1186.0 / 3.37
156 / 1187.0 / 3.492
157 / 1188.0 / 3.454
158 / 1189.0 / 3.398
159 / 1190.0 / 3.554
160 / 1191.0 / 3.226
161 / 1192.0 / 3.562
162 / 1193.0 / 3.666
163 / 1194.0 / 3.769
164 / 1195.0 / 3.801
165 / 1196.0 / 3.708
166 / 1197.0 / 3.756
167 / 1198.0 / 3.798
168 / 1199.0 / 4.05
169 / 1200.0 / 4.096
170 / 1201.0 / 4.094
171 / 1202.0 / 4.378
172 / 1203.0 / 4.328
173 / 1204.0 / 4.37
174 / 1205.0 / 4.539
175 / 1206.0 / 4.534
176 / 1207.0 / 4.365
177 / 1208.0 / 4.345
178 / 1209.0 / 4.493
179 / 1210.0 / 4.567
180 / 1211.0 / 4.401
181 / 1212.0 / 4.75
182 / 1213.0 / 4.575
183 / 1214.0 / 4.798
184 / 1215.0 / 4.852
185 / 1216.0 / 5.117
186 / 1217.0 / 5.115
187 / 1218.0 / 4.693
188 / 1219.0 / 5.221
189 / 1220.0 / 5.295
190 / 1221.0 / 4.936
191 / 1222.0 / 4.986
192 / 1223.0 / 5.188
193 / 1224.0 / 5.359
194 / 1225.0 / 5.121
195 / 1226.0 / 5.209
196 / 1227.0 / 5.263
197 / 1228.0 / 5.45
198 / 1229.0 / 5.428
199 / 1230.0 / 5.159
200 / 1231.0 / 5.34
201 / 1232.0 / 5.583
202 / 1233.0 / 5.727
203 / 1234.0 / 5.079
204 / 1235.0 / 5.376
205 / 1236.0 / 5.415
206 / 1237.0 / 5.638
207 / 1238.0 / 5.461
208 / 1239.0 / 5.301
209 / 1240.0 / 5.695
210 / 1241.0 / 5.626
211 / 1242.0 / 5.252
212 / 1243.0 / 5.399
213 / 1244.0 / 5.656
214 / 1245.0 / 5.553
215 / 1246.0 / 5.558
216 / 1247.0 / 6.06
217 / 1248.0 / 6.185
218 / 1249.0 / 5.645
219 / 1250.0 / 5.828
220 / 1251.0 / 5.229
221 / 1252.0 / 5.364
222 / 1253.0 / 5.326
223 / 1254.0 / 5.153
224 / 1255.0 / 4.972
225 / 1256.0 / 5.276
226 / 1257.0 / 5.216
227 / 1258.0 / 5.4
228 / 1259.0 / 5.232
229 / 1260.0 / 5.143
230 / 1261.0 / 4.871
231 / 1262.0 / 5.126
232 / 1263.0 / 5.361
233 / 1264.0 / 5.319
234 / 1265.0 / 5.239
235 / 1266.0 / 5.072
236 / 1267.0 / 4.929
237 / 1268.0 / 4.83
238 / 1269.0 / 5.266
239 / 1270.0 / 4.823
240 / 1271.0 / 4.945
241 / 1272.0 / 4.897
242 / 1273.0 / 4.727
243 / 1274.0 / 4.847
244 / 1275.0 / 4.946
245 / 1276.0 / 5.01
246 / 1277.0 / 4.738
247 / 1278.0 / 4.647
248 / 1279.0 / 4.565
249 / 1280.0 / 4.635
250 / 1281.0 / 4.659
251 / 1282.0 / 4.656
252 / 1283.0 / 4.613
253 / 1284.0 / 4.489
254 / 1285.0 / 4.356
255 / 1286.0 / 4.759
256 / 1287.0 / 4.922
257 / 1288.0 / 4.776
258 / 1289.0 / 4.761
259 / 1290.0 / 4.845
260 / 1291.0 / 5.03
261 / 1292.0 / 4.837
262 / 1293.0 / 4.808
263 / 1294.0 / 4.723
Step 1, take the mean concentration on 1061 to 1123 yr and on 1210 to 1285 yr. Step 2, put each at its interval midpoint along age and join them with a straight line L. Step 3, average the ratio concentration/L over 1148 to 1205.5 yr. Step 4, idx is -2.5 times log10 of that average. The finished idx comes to 0.225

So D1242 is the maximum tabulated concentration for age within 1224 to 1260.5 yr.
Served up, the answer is 6.185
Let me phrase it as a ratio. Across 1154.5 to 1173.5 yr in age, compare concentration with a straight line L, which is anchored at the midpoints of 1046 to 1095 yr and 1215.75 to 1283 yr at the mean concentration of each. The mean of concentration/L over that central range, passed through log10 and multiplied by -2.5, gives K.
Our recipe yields 0.35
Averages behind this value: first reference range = 3.27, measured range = 3.11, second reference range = 5.21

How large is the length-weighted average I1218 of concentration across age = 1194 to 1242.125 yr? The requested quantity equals 4.85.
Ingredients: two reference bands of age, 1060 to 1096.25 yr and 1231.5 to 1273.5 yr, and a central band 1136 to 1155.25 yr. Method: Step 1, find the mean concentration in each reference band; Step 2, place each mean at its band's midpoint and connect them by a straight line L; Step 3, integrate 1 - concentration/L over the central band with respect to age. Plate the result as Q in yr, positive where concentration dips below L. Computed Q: 4.4 yr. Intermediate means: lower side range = 3.26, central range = 3.14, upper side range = 5.33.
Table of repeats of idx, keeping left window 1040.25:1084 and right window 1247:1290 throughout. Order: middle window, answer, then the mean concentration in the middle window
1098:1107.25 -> 0.27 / 2.82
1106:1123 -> 0.28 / 2.87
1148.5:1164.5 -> 0.31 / 3.08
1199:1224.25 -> -0.03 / 4.68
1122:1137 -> 0.30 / 2.93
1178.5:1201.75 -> 0.20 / 3.63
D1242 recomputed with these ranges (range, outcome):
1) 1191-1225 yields 5.359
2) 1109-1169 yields 3.381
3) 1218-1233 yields 5.727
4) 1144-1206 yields 4.539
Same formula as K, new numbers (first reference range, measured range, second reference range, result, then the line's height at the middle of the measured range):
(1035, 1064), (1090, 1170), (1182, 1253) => 0.30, 4.01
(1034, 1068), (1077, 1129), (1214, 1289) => 0.23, 3.79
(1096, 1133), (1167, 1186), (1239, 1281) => 0.15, 3.88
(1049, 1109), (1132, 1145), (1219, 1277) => 0.28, 3.92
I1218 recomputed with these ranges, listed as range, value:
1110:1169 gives 3.02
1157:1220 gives 3.77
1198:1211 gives 4.33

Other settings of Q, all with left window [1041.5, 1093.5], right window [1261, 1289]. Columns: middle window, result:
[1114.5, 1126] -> 2.41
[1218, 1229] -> -1.78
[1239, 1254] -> -3.02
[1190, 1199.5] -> 1.24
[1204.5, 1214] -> -0.36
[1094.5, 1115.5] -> 3.99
